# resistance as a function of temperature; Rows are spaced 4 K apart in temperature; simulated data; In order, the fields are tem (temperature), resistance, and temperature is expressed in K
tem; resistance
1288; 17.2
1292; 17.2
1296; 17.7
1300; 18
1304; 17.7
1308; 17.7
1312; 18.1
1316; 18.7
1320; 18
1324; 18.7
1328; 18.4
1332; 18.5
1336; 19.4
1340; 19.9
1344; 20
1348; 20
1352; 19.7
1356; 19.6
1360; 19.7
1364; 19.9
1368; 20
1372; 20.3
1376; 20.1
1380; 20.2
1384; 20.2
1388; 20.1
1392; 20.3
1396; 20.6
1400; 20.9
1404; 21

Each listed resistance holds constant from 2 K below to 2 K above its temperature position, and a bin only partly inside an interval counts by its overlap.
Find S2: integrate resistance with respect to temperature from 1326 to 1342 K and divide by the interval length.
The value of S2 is 19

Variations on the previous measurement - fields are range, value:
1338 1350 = 20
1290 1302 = 17.6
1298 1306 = 17.9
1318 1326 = 18.4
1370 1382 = 20.2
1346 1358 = 19.8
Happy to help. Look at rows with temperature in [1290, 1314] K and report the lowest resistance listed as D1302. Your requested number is 17.2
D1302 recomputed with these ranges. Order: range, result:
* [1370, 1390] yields 20.1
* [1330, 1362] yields 18.5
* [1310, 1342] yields 18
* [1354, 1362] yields 19.6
